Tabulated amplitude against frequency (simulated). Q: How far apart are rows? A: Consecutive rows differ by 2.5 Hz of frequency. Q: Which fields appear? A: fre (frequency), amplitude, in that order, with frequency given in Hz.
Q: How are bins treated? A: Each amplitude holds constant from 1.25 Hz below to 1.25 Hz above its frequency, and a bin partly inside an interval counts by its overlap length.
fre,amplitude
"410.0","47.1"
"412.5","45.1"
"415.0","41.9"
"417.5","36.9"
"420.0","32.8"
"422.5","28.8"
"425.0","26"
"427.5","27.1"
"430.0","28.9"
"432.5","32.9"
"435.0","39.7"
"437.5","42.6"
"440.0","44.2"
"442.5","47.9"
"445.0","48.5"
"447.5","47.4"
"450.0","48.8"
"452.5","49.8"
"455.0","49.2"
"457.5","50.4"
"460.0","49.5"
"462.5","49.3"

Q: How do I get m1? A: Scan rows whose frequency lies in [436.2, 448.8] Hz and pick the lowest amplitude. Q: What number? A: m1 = 42.6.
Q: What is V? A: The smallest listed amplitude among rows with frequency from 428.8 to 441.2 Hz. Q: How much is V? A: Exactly 28.9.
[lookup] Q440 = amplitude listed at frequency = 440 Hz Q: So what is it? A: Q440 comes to 44.2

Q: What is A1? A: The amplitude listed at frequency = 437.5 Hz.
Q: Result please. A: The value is 42.6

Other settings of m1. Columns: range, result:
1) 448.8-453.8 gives 48.8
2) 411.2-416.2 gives 41.9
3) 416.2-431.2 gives 26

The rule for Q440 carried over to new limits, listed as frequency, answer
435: 39.7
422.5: 28.8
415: 41.9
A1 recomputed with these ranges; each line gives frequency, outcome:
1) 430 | 28.9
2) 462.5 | 49.3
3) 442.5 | 47.9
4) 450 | 48.8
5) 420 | 32.8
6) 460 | 49.5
